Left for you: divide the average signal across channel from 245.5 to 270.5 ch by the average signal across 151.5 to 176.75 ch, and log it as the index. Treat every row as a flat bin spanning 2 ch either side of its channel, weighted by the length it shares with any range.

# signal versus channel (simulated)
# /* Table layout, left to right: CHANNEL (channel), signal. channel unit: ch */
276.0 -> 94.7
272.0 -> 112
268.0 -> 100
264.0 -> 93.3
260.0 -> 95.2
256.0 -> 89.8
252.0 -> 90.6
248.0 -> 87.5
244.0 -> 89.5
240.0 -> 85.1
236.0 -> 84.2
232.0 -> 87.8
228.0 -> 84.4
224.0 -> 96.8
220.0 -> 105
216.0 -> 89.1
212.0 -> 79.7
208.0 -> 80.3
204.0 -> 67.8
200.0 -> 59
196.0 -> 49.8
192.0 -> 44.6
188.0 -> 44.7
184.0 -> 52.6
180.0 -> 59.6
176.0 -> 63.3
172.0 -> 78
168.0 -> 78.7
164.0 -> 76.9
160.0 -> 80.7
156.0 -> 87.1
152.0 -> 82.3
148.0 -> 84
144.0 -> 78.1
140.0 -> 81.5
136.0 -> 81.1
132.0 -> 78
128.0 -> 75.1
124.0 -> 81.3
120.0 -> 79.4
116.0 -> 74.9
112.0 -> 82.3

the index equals 1.2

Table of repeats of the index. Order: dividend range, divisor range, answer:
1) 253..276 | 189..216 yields 1.51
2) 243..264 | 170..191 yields 1.54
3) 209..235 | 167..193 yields 1.49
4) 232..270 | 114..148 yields 1.14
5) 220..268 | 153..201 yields 1.39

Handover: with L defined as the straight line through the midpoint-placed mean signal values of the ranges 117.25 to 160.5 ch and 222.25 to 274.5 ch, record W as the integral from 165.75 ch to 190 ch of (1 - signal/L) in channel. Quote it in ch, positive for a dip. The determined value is 6.2 ch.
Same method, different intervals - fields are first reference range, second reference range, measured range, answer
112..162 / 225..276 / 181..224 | 9.3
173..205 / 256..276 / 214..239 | -4.9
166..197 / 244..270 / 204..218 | -1.7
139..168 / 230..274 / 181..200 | 7.9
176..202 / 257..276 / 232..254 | -0.7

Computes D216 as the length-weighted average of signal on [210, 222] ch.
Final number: 91.3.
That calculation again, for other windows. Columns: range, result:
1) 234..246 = 86.3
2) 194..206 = 58.9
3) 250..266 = 92.2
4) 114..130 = 77.7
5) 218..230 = 95.4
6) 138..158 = 82.6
